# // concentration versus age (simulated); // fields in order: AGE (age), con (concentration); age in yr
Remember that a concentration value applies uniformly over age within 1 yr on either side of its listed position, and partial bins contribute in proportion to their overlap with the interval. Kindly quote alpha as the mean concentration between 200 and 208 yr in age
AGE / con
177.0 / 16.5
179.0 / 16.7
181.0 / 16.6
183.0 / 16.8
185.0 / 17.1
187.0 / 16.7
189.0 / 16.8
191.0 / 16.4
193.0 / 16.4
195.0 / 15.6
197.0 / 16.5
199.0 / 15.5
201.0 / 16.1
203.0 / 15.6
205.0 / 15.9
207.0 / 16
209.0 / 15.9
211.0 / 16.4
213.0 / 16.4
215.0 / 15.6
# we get 15.9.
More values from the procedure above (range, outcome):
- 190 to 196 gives 16.1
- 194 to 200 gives 15.9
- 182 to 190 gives 16.8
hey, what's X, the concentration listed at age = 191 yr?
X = 16.4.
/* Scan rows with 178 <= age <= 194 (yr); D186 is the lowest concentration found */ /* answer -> 16.4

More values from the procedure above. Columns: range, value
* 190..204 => 15.5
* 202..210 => 15.6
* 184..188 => 16.7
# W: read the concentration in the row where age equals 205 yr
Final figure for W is 15.9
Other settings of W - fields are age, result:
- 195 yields 15.6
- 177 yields 16.5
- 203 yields 15.6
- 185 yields 17.1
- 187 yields 16.7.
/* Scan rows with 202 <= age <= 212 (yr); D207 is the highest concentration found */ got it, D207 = 16.4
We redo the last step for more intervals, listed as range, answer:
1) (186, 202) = 16.8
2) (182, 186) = 17.1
